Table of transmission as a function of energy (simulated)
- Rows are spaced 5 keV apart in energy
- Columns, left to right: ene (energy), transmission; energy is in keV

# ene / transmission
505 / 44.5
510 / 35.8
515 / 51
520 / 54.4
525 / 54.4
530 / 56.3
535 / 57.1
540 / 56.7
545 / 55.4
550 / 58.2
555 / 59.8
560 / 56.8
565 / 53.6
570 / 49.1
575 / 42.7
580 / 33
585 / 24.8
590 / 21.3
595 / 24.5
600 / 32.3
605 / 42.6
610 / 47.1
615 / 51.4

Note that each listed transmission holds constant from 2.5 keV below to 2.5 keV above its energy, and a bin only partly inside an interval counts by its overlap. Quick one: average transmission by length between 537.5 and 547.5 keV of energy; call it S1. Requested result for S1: 56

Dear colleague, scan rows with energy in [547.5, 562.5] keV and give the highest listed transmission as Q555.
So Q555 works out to 59.8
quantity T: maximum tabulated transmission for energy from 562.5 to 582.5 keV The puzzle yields 53.6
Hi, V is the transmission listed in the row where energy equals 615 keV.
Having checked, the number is 51.4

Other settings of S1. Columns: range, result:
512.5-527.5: 53.3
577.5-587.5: 28.9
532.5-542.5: 56.9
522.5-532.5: 55.4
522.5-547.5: 56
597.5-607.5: 37.5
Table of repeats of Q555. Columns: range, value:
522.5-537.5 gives 57.1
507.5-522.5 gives 54.4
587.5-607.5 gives 42.6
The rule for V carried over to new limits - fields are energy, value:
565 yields 53.6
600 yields 32.3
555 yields 59.8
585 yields 24.8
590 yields 21.3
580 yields 33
